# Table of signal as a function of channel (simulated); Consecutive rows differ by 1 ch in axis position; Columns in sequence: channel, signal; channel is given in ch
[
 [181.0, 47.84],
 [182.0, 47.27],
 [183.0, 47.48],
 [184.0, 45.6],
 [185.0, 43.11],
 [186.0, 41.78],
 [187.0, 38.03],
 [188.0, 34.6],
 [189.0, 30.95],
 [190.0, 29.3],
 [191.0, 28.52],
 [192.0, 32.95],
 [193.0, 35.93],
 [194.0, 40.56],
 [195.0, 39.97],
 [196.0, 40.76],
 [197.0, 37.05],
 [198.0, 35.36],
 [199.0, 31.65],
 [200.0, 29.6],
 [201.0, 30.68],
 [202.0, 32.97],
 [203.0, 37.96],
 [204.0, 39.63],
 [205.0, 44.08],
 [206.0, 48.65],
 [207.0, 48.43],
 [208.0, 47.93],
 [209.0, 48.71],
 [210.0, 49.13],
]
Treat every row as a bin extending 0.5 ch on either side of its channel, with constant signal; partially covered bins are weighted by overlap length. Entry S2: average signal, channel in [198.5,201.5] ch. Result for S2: 30.6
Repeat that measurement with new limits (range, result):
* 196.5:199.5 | 34.7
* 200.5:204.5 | 35.3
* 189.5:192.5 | 30.3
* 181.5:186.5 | 45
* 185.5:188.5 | 38.1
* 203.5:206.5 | 44.1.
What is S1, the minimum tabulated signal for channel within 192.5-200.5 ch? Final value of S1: 29.6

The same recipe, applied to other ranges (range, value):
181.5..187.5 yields 38.03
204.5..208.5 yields 44.08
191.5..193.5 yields 32.95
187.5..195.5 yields 28.52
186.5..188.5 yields 34.6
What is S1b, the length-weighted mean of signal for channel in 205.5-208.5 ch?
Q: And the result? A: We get 48.3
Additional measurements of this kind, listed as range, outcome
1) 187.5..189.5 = 32.8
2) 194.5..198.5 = 38.3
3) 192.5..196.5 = 39.3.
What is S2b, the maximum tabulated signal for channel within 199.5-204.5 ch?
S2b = 39.63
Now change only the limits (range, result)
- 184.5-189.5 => 43.11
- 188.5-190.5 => 30.95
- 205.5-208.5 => 48.65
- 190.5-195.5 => 40.56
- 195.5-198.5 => 40.76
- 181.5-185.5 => 47.48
